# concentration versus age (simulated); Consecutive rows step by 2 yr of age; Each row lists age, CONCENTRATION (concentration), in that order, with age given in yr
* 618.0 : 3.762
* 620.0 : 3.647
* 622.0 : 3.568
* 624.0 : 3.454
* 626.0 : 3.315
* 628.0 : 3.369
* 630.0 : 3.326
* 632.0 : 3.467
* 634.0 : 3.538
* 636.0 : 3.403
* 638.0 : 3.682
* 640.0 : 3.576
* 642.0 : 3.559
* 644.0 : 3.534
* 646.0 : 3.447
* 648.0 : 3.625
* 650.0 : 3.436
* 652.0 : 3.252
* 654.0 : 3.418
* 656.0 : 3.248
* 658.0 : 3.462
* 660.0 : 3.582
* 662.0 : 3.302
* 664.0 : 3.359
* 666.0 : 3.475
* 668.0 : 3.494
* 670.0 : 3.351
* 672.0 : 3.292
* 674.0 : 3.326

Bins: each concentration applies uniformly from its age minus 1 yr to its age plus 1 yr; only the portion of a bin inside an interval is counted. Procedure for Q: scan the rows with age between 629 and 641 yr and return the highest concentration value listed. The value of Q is 3.682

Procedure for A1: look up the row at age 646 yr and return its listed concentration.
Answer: 3.447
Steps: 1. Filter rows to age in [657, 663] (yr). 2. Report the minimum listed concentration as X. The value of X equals 3.302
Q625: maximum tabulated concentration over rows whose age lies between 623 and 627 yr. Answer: 3.454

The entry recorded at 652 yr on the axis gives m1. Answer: 3.252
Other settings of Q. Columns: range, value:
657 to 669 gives 3.582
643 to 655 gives 3.625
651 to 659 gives 3.462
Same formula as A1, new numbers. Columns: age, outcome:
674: 3.326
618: 3.762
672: 3.292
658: 3.462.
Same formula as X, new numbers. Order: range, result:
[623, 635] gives 3.315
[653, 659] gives 3.248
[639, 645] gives 3.534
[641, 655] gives 3.252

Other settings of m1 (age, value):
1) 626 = 3.315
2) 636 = 3.403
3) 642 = 3.559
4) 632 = 3.467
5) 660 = 3.582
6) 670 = 3.351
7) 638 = 3.682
